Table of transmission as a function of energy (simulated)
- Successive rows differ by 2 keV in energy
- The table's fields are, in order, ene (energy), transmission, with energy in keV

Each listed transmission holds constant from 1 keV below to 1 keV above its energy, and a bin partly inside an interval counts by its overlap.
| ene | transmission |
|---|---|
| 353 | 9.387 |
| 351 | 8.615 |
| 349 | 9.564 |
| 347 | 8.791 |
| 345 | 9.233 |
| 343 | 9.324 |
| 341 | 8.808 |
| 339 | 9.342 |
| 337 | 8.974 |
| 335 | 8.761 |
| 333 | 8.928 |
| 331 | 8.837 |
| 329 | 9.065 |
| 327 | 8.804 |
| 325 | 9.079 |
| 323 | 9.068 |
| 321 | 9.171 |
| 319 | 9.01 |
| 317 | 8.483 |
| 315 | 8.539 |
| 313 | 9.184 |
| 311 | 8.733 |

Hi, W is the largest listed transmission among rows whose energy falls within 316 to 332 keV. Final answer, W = 9.171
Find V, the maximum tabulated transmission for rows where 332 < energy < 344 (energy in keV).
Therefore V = 9.342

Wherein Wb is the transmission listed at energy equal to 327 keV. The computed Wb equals 8.804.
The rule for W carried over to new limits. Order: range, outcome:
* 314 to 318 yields 8.539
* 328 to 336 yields 9.065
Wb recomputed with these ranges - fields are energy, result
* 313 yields 9.184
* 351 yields 8.615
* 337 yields 8.974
